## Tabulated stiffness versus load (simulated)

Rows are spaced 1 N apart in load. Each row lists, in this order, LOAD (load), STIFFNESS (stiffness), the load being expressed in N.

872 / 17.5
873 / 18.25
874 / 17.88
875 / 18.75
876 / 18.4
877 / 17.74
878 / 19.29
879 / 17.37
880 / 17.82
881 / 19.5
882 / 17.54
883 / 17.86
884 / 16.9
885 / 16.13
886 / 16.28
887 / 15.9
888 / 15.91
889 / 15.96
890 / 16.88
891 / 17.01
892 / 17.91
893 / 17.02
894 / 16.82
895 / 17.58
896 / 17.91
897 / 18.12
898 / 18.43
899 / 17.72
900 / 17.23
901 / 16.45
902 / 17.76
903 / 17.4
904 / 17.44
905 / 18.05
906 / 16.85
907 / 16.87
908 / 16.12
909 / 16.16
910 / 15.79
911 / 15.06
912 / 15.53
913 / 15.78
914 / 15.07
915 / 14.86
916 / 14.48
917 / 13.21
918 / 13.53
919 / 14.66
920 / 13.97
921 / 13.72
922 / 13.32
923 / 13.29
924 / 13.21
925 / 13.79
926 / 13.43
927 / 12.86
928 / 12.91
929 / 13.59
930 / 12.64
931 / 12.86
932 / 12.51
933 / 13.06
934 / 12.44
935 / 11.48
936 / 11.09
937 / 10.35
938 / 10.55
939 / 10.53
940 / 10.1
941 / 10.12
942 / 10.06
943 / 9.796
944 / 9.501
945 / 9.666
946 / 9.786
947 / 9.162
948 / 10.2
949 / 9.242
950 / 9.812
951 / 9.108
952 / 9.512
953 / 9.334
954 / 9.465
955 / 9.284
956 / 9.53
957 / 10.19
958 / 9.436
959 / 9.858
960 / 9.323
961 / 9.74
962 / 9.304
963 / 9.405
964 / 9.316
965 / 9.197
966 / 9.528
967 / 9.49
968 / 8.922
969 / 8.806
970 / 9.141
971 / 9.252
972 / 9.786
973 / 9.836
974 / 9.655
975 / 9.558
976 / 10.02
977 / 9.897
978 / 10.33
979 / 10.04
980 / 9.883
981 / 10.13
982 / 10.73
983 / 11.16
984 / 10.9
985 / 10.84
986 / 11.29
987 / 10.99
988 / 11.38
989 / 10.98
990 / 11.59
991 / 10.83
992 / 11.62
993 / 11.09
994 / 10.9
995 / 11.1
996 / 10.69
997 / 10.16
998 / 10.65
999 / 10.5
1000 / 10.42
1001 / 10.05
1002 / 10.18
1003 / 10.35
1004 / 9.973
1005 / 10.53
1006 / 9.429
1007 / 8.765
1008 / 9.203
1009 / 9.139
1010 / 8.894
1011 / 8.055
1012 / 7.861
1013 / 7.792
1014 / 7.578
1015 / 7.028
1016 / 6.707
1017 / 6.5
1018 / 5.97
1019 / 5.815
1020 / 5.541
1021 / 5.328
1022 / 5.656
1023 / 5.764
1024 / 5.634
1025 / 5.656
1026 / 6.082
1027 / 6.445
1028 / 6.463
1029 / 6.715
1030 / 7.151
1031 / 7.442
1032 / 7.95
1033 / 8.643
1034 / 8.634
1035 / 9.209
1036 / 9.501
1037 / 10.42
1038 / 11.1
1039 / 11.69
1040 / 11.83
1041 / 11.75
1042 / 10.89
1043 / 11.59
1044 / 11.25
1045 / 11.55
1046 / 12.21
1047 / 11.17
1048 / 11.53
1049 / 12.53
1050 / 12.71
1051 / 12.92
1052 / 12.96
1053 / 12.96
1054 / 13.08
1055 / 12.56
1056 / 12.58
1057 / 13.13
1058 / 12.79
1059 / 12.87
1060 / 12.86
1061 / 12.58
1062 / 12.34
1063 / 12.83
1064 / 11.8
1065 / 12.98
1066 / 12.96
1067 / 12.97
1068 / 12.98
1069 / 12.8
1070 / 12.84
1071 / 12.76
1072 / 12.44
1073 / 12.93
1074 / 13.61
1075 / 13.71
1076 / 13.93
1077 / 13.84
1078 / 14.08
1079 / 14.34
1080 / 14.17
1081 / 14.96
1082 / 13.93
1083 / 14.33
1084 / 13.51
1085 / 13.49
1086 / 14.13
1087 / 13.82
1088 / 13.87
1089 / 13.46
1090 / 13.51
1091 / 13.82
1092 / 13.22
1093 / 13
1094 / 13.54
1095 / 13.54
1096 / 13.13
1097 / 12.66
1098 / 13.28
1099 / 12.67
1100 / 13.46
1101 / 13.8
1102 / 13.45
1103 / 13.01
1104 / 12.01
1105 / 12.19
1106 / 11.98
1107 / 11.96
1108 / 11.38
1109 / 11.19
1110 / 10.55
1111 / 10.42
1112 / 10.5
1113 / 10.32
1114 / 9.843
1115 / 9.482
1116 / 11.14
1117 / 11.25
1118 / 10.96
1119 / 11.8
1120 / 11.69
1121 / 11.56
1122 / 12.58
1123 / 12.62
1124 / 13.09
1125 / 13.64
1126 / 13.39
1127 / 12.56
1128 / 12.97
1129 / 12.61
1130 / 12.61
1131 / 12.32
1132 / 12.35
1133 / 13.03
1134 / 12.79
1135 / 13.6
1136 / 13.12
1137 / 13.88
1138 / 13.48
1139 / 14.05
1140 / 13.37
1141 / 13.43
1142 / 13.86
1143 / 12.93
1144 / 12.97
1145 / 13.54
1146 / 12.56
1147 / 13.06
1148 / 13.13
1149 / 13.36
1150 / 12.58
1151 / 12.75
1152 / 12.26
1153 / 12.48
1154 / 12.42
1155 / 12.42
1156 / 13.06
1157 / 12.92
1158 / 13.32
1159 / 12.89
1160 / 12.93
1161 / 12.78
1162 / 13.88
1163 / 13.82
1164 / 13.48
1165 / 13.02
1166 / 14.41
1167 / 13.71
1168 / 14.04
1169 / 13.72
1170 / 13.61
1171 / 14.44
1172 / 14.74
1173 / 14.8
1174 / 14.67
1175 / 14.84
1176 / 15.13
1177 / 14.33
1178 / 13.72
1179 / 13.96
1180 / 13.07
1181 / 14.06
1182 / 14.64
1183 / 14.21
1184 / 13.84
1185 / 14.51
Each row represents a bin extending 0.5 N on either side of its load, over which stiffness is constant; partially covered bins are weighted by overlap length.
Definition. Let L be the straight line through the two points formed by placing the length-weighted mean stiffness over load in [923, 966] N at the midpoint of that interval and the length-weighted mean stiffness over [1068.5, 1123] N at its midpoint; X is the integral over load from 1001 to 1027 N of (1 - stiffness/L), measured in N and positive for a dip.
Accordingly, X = 8.9 N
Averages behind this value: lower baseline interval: 10.7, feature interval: 7.6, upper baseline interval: 12.7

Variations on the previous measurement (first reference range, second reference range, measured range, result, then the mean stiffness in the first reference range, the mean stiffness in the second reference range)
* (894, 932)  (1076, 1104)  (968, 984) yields 5.2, 15.3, 13.6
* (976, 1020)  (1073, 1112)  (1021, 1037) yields 5.4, 9.67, 13.1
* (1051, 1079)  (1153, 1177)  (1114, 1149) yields 2.1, 13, 13.7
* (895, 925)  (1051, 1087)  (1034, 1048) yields 2.7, 15.8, 13.2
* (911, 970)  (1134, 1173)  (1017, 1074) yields 8.7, 11.3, 13.3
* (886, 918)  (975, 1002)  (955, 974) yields 4.4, 16.5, 10.7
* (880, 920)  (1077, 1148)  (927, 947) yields 5.9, 16.5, 12.8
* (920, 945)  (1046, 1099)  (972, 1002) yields 4.5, 12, 13.2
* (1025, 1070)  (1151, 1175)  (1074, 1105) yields -4.2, 11.1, 13.5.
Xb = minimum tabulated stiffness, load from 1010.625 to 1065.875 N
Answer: 5.328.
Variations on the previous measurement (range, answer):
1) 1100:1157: 9.482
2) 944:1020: 5.541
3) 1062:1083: 11.8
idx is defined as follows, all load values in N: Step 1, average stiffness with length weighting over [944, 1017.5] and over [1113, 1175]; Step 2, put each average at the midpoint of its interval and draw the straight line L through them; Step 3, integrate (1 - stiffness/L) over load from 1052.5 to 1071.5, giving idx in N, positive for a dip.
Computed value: -2.4 N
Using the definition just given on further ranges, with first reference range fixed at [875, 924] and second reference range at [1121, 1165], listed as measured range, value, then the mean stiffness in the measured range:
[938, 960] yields 8.45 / 9.71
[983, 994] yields 2.94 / 11.1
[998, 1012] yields 5.00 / 9.62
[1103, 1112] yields 1.35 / 11.5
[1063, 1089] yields 0.92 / 13.5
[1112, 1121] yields 1.72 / 10.8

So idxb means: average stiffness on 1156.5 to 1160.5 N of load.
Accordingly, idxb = 13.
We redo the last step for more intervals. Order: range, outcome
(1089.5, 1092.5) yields 13.5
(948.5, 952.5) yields 9.42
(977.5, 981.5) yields 10.1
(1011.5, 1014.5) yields 7.74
